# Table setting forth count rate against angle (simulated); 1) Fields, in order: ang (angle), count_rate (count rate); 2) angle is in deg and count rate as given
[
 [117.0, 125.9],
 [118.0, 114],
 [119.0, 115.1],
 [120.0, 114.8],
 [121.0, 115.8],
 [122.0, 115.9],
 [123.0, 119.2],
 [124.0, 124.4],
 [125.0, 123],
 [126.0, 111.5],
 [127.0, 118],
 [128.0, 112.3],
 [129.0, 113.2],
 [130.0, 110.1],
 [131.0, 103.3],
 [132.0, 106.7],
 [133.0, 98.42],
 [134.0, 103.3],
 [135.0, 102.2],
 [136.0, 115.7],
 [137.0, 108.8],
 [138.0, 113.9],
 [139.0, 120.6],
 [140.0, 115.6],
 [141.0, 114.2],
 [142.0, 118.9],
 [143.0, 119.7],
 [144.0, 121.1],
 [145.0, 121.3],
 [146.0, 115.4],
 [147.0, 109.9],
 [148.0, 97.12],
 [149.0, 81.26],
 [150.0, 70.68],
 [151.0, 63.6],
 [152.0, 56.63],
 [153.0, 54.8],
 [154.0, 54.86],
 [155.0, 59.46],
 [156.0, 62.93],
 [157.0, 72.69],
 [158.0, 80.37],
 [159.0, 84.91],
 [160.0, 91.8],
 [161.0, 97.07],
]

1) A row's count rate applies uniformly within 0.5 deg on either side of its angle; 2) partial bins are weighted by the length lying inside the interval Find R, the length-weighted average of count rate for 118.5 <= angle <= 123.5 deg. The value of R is 116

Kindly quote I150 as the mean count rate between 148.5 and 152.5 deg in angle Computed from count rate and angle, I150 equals 68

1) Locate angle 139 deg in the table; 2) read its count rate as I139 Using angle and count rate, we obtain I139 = 120.6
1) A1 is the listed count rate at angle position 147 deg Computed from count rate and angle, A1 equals 109.9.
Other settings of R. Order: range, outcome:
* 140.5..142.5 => 117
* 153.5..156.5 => 59.1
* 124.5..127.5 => 118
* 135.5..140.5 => 115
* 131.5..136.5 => 105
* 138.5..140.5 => 118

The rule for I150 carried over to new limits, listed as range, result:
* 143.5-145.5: 121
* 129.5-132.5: 107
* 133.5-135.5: 103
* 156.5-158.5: 76.5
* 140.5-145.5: 119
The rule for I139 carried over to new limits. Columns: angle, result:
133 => 98.42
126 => 111.5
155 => 59.46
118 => 114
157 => 72.69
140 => 115.6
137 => 108.8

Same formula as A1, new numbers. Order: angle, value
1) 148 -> 97.12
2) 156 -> 62.93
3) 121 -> 115.8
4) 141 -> 114.2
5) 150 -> 70.68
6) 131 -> 103.3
